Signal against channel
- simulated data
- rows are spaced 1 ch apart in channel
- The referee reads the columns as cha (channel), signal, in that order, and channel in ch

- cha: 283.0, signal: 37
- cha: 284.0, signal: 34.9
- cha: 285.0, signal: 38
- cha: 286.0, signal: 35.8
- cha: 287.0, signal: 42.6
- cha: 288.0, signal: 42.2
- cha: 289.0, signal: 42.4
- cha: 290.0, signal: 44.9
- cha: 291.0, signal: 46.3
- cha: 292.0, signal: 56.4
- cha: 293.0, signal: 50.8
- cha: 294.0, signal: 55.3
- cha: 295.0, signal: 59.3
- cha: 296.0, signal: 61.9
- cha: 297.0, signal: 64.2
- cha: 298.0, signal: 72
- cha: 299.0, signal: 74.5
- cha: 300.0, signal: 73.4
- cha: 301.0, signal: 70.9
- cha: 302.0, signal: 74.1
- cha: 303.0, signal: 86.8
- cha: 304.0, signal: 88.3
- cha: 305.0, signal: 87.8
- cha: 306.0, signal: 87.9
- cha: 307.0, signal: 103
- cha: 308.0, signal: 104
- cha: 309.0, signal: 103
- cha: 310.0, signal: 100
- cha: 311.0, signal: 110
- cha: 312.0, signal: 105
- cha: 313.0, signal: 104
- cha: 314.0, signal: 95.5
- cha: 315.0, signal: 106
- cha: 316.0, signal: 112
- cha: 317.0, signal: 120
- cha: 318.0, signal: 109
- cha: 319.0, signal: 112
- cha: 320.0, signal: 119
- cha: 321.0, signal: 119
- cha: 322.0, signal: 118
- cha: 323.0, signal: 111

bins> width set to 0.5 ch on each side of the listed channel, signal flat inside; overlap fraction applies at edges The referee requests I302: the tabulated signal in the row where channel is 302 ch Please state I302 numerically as 74.1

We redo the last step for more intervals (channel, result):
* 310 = 100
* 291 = 46.3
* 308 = 104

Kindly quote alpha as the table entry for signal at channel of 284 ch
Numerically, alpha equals 34.9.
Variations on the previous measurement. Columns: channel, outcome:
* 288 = 42.2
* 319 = 112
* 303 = 86.8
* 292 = 56.4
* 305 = 87.8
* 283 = 37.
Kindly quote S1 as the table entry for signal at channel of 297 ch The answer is 64.2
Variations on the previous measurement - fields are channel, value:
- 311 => 110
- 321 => 119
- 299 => 74.5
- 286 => 35.8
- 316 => 112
